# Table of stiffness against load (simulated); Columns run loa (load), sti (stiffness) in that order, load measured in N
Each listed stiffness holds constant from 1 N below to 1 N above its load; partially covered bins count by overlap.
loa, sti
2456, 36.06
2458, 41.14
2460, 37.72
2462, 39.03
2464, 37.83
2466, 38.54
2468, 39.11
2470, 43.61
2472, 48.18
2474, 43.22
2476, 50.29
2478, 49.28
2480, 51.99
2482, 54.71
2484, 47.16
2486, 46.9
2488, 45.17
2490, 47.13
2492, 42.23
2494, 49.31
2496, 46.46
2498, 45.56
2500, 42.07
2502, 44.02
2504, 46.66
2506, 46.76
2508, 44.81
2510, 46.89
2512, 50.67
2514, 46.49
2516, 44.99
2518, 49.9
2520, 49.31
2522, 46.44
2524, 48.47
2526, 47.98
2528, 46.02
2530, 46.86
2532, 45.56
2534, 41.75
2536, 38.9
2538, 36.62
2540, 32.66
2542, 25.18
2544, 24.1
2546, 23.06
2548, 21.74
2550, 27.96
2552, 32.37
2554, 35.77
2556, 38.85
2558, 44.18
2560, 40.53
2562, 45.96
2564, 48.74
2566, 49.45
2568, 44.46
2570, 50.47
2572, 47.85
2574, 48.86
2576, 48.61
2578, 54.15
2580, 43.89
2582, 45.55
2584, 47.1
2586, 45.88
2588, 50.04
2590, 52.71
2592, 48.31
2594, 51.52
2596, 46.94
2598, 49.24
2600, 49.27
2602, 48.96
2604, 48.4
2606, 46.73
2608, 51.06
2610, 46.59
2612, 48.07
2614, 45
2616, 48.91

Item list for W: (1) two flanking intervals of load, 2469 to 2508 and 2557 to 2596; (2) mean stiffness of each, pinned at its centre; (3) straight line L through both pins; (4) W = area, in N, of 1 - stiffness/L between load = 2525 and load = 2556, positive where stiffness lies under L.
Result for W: 8.0 N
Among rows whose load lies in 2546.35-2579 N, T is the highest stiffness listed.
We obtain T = 54.15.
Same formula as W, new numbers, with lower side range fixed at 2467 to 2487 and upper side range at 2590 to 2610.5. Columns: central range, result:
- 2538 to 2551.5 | 6.0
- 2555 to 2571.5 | 1.1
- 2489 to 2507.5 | 0.8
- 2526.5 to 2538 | 1.1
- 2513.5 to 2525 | 0.1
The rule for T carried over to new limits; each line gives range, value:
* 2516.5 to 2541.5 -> 49.9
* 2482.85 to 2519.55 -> 50.67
